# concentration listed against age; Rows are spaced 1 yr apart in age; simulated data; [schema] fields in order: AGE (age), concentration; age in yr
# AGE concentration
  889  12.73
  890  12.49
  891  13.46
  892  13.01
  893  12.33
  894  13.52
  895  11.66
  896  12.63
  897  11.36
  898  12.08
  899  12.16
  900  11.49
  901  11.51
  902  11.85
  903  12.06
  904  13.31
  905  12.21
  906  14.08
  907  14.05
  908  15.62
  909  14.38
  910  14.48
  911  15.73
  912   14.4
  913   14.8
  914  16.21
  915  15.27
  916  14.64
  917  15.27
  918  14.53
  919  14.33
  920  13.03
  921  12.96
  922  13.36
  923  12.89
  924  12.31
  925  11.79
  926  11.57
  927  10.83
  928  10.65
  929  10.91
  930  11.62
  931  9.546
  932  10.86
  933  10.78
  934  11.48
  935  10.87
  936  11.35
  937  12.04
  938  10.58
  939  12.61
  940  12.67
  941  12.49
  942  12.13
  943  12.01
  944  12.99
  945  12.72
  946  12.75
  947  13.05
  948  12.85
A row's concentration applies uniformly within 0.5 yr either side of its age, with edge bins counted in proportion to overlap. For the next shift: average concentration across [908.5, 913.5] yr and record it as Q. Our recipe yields 14.8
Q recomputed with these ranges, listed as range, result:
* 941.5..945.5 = 12.5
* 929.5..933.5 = 10.7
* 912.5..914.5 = 15.5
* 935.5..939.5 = 11.6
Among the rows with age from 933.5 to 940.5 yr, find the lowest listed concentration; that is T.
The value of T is 10.58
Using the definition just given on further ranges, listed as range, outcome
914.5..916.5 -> 14.64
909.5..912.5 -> 14.4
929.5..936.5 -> 9.546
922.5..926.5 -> 11.57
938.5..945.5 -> 12.01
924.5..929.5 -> 10.65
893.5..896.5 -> 11.66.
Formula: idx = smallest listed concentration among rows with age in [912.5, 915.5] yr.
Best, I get 14.8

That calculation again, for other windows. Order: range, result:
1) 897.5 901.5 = 11.49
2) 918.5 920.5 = 13.03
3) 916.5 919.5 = 14.33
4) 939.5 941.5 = 12.49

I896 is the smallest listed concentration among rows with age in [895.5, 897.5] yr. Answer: 11.36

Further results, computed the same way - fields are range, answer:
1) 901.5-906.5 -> 11.85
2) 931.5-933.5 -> 10.78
